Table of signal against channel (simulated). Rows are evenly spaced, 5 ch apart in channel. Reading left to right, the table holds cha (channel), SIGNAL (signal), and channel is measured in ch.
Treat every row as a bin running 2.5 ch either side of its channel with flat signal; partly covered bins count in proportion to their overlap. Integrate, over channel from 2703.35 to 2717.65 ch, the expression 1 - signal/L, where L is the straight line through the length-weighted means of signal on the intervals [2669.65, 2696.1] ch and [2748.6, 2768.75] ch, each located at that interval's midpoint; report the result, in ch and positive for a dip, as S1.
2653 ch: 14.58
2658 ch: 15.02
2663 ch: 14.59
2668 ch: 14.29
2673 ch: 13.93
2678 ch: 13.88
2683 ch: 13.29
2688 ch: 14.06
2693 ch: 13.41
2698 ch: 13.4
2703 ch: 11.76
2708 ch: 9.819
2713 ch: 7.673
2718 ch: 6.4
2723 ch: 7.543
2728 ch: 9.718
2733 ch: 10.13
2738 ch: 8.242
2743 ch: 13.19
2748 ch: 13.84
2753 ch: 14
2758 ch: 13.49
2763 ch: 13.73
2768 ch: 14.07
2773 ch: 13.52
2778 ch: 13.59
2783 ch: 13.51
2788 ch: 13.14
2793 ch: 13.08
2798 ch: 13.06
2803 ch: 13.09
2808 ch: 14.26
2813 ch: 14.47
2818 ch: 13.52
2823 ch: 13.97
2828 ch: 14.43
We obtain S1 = 5.1 ch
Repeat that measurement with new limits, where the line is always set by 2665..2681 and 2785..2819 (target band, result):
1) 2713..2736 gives 9.1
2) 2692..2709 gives 2.1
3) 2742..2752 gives 0.1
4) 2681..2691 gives 0.2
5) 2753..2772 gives -0.1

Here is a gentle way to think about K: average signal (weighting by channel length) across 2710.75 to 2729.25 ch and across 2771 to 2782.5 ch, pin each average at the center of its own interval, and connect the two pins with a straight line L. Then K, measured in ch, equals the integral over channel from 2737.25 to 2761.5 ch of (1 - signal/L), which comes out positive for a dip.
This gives -4.9 ch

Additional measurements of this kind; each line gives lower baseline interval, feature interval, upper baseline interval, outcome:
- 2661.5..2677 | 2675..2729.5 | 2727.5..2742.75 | 5.1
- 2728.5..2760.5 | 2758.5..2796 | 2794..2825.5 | -2.0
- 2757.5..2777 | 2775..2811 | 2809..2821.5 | 1.2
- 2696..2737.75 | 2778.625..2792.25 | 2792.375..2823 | -0.8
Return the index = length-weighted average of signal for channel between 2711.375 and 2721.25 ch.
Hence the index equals 7.02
